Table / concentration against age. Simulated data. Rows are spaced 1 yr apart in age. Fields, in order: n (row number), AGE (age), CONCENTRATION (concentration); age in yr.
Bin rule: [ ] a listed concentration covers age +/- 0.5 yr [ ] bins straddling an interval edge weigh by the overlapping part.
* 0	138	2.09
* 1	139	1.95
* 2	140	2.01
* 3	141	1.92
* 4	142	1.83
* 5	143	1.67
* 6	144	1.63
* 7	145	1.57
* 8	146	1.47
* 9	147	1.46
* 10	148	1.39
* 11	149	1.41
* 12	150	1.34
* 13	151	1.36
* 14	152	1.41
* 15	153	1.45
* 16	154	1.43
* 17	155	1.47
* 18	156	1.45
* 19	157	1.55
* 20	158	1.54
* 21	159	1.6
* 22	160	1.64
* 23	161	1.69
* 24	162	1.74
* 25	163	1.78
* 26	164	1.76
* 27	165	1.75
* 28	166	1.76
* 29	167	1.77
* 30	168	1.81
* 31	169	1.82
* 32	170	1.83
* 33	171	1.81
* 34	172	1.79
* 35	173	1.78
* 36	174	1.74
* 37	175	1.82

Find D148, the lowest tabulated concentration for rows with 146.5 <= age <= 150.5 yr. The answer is 1.34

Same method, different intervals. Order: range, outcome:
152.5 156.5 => 1.43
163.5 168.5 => 1.75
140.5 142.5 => 1.83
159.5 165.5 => 1.64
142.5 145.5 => 1.57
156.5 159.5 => 1.54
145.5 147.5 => 1.46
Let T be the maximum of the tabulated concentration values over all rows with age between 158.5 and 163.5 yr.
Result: 1.78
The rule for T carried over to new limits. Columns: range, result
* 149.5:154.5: 1.45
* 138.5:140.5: 2.01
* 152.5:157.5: 1.55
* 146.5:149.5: 1.46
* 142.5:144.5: 1.67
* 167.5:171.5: 1.83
